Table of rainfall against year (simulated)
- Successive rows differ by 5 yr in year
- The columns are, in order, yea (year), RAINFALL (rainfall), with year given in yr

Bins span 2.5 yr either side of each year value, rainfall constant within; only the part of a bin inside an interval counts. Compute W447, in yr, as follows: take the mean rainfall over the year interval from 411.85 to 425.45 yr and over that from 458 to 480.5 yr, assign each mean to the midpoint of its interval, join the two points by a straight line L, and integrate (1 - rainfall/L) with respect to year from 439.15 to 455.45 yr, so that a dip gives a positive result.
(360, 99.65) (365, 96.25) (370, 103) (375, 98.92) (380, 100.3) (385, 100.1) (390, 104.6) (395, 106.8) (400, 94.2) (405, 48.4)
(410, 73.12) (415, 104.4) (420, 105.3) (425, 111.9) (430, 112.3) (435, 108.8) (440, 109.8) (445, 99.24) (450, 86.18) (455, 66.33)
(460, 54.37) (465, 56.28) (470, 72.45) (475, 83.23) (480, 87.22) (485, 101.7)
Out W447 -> -1.2 yr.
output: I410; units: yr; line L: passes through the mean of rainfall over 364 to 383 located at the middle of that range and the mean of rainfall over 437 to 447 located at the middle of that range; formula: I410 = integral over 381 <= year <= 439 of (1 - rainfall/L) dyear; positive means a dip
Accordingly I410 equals 2.8 yr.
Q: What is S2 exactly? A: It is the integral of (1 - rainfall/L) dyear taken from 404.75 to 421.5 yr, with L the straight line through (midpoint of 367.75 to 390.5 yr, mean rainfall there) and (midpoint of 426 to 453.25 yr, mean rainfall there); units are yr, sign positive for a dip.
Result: 2.6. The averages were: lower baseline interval 101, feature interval 86.1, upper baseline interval 103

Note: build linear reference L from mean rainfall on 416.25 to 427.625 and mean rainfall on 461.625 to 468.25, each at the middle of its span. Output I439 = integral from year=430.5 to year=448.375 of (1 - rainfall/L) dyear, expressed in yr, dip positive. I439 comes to -3.7 yr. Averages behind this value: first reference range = 108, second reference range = 57.9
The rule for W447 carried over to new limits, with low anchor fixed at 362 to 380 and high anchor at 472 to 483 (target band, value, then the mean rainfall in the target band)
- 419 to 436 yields -3.3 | 110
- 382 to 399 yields -1.0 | 103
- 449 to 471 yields 5.6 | 65.5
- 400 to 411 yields 3.3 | 66.7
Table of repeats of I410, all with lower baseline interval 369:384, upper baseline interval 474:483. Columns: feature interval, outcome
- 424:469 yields 1.5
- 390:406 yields 1.3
